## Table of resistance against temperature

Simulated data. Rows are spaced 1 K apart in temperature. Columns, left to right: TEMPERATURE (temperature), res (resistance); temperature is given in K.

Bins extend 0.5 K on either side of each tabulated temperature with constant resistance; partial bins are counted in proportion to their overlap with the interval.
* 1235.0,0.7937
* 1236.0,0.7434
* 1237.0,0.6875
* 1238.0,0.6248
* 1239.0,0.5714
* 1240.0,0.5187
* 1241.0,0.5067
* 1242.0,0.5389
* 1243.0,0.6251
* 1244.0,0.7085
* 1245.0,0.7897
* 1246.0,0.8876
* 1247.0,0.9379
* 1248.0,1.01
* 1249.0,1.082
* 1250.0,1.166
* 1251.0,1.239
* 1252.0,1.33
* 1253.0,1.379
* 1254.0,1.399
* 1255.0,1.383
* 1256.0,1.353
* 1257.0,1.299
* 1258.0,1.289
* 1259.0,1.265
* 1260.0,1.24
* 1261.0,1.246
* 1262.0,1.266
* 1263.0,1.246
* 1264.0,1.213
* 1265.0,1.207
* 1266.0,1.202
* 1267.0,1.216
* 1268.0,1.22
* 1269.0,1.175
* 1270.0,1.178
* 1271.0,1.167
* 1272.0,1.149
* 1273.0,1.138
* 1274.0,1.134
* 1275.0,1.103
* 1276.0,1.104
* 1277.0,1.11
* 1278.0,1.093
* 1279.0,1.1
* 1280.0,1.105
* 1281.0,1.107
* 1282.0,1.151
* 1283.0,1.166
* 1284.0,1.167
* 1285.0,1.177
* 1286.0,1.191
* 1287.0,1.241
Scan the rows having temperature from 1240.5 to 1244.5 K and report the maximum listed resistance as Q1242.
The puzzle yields 0.7085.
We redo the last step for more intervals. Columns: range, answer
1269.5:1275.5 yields 1.178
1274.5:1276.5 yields 1.104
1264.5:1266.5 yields 1.207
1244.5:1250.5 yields 1.166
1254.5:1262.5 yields 1.383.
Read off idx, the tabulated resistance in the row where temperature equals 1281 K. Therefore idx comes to 1.107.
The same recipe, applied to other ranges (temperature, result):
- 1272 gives 1.149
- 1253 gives 1.379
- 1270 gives 1.178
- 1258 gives 1.289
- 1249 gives 1.082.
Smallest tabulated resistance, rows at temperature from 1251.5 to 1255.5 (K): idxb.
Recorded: 1.33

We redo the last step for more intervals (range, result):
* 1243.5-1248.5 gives 0.7085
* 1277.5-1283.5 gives 1.093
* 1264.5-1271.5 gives 1.167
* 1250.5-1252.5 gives 1.239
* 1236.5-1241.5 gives 0.5067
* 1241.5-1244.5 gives 0.5389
